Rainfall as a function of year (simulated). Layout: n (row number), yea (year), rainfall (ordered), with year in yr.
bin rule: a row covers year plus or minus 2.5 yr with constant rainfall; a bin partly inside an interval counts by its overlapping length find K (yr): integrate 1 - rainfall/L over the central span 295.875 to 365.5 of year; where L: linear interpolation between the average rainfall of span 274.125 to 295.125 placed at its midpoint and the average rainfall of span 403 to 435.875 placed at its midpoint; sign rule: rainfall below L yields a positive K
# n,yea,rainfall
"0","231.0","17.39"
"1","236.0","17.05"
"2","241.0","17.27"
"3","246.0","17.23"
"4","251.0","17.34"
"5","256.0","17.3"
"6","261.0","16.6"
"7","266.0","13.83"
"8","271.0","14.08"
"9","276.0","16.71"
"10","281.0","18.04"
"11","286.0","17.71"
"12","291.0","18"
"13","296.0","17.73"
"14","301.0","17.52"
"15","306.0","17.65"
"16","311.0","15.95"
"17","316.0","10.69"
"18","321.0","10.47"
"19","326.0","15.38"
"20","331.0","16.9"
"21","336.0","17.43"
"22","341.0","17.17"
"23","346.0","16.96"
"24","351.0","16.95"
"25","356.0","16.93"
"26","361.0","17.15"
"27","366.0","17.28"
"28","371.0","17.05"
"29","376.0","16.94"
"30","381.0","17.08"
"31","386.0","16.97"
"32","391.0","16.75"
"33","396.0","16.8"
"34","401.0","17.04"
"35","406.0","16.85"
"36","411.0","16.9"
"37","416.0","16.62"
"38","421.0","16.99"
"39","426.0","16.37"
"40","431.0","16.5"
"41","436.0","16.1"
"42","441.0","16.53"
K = 5.1 yr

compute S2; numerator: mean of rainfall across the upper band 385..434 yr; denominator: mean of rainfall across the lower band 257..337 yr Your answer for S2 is 1.05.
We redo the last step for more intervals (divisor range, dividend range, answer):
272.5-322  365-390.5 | 1.05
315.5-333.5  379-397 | 1.24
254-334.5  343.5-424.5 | 1.06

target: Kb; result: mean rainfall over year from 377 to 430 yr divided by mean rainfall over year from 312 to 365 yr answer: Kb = 1.1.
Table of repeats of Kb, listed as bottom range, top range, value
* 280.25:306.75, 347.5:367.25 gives 0.96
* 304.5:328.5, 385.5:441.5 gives 1.20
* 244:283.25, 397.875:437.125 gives 1.02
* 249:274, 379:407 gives 1.07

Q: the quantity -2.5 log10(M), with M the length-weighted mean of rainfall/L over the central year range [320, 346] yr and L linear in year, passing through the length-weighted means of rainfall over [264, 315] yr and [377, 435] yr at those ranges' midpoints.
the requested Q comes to 0.050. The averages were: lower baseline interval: 16.6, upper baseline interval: 16.8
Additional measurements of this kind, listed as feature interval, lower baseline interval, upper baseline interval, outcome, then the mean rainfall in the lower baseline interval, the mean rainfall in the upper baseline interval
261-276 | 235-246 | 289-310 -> 0.171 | 17.2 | 17.6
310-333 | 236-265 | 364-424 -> 0.233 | 17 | 16.9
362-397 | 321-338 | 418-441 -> -0.061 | 15.6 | 16.5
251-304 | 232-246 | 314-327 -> -0.154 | 17.2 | 11.9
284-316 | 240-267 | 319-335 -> -0.098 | 16.7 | 14.7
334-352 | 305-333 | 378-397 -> -0.129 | 14.3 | 16.9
